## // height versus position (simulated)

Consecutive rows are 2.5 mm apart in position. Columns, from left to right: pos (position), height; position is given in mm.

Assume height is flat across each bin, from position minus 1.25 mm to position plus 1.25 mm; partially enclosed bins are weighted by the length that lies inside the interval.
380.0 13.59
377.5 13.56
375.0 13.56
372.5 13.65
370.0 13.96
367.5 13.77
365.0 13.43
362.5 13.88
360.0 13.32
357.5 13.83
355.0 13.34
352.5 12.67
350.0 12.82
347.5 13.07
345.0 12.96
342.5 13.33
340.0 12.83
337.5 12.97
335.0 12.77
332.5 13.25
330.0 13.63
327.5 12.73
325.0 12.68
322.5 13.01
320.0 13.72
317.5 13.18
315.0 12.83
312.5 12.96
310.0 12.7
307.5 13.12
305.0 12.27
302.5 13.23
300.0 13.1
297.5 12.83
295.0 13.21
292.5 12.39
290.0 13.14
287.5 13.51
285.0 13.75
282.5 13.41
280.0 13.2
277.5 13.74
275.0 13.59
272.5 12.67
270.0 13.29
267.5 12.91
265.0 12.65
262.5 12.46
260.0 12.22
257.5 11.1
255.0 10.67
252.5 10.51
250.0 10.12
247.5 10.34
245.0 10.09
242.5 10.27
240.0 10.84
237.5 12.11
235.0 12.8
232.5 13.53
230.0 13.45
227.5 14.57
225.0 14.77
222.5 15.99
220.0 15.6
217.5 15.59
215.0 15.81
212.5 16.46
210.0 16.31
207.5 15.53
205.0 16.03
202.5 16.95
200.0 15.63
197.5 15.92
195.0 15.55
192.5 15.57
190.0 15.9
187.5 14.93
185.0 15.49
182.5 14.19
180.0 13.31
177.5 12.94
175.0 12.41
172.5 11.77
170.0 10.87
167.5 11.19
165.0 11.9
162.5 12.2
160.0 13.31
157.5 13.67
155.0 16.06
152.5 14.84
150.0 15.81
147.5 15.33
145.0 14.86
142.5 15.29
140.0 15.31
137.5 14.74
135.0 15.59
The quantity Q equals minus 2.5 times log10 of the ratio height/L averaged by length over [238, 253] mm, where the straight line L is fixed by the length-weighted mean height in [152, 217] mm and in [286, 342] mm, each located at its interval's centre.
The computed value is 0.30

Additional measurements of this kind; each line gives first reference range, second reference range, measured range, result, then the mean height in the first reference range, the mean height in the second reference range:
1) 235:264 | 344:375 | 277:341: -0.07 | 11.1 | 13.4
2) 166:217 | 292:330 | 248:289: 0.09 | 14.6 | 13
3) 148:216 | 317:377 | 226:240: 0.08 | 14.5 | 13.3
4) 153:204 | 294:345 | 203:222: -0.16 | 14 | 13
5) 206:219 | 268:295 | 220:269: 0.20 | 15.9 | 13.3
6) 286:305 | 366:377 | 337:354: 0.04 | 13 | 13.7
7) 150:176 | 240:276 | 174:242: -0.19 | 13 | 11.6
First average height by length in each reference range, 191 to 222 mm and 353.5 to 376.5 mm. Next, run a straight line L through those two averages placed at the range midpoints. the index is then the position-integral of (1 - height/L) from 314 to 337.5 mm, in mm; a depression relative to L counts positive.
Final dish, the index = 1.8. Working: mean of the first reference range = 15.9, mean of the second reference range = 13.6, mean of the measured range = 13.1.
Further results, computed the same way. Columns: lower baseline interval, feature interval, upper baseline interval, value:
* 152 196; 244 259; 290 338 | 3.1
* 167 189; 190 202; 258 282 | -2.5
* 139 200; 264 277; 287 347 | 0.3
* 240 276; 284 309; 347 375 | -1.6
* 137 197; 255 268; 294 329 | 1.2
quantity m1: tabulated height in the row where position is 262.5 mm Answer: 12.46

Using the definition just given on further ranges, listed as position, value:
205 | 16.03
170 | 10.87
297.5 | 12.83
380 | 13.59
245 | 10.09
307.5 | 13.12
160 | 13.31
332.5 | 13.25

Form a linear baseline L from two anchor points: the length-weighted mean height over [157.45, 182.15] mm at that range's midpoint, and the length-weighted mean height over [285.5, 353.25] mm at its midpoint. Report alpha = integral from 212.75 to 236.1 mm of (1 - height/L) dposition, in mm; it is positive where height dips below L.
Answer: -4.0 mm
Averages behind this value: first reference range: 12.4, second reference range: 13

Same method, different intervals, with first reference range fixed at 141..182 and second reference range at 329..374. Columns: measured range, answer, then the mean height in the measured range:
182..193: -1.5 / 15.3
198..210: -2.3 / 16.1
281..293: 0.1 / 13.3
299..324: 0.6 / 13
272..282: 0.0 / 13.4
